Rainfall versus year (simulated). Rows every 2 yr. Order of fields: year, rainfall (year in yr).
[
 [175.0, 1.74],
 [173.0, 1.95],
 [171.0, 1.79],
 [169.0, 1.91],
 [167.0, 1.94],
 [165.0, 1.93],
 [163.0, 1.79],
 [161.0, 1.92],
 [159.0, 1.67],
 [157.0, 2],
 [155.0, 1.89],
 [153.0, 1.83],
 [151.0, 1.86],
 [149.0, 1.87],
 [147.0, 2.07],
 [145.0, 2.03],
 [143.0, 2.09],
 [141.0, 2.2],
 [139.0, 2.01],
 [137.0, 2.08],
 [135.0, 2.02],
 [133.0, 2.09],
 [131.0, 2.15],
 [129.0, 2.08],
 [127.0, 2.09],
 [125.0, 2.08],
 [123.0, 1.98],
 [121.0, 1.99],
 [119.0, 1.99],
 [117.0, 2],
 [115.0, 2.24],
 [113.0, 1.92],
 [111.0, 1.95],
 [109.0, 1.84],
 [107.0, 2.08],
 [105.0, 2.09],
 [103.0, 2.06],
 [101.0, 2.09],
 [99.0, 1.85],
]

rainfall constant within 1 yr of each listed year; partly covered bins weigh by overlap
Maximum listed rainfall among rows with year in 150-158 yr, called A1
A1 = 2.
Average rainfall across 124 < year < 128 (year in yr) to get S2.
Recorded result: 2.08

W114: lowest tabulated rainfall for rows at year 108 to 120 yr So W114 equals 1.84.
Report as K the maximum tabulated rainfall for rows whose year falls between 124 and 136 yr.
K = 2.15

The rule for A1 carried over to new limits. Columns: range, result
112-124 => 2.24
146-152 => 2.07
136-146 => 2.2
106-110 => 2.08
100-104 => 2.09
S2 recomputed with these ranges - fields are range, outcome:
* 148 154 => 1.85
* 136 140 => 2.04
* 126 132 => 2.11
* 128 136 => 2.08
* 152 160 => 1.85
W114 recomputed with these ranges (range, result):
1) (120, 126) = 1.98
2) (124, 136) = 2.02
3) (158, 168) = 1.67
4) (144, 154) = 1.83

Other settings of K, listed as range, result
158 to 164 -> 1.92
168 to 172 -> 1.91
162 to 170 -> 1.94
